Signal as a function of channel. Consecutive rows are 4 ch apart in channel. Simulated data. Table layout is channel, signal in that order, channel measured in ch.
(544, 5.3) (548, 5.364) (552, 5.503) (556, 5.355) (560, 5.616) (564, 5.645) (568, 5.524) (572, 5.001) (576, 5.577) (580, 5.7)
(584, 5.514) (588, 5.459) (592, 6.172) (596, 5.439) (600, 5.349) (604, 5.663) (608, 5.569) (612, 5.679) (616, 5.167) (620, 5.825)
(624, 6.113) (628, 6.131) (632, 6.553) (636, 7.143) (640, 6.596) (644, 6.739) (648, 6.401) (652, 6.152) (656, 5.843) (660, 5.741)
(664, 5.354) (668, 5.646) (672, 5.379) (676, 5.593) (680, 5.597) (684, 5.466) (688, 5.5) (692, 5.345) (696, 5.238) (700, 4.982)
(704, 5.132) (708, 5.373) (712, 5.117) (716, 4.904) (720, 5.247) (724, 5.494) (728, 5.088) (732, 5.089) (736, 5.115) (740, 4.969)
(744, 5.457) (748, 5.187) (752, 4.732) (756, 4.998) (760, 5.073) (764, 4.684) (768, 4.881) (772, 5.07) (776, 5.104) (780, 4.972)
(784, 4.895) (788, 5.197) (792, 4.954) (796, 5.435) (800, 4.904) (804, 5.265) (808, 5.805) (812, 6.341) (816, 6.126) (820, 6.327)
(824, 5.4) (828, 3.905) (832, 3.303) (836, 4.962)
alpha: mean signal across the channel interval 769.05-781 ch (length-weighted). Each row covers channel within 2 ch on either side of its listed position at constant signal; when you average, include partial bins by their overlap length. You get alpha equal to 5.04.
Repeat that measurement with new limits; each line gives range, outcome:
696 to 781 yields 5.08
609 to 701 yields 5.84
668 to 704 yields 5.39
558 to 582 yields 5.51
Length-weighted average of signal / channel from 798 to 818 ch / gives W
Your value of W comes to 5.69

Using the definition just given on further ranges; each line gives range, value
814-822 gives 6.23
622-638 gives 6.48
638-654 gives 6.47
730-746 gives 5.16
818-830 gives 5.21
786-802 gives 5.12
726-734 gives 5.09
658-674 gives 5.53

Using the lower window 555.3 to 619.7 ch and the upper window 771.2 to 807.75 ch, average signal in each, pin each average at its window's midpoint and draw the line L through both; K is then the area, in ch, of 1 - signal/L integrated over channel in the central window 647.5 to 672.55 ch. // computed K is -1.79 ch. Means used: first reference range 5.54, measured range 5.77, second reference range 5.12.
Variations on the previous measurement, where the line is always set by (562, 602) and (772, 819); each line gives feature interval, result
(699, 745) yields 2.3 ch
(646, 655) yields -1.2 ch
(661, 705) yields 0.5 ch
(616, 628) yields -0.8 ch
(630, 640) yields -2.4 ch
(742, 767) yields 1.8 ch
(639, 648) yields -1.8 ch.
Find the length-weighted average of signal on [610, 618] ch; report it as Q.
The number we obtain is 5.42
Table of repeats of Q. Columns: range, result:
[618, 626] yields 5.97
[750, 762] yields 4.93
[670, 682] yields 5.52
